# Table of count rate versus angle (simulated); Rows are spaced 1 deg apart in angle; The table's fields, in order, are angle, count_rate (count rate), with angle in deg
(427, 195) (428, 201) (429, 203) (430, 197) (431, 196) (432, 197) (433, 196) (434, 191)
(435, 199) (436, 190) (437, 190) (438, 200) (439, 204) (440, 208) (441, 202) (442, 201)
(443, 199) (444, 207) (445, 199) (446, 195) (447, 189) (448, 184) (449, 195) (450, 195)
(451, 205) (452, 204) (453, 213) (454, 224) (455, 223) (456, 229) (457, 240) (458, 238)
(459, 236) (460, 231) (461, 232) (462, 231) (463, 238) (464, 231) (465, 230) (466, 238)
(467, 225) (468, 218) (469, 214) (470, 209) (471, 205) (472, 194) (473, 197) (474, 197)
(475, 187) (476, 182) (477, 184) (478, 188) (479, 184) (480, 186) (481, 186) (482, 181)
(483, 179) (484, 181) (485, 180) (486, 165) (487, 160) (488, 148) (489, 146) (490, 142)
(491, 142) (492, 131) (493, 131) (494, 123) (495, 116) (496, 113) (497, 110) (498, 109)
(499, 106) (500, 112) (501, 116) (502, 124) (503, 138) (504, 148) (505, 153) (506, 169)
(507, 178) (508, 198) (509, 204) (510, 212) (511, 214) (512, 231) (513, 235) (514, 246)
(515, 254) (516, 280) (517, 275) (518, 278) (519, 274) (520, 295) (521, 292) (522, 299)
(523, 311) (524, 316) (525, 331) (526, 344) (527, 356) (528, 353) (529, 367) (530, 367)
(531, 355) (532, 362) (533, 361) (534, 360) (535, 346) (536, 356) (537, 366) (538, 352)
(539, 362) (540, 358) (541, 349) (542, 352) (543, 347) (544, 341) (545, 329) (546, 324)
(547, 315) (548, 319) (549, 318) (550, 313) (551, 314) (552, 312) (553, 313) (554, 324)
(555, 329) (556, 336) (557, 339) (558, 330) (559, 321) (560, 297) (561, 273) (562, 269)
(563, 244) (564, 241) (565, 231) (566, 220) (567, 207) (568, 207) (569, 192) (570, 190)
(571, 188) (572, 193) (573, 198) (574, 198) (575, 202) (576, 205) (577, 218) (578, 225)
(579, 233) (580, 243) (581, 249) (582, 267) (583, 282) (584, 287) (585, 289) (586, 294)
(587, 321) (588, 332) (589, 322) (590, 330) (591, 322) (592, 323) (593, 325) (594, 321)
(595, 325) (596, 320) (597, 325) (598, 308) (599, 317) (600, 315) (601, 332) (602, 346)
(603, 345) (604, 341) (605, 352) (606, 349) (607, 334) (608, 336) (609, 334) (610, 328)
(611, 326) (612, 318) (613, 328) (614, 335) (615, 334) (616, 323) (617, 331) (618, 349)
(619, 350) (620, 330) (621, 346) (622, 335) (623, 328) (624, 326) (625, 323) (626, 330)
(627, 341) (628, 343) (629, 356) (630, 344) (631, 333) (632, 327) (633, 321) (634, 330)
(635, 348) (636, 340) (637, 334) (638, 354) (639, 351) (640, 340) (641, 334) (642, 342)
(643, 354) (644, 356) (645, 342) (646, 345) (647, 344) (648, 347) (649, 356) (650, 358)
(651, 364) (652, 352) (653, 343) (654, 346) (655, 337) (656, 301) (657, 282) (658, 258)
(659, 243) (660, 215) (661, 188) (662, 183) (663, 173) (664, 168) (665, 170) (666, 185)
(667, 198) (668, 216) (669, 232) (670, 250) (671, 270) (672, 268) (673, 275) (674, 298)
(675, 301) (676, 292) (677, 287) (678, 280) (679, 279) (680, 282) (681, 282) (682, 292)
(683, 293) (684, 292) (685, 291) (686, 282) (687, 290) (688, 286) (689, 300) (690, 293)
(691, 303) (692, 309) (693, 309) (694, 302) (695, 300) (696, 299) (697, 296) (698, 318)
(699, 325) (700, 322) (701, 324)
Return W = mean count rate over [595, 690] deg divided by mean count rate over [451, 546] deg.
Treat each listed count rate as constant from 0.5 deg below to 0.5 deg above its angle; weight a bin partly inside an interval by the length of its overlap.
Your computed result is 1.3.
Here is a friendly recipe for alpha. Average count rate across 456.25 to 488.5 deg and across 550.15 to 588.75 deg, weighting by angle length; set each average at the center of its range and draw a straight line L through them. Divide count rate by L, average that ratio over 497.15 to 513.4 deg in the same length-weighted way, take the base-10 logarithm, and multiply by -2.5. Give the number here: 0.338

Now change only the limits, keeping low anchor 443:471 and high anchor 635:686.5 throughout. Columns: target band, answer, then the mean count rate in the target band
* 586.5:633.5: -0.22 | 331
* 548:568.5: -0.14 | 288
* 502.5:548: -0.21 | 295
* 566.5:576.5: 0.29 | 198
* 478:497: 0.42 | 155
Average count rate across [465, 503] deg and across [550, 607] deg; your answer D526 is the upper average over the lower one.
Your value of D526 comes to 1.71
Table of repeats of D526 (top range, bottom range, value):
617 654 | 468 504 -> 2.14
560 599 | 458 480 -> 1.24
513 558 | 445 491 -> 1.63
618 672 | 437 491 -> 1.52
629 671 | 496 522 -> 1.50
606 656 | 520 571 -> 1.08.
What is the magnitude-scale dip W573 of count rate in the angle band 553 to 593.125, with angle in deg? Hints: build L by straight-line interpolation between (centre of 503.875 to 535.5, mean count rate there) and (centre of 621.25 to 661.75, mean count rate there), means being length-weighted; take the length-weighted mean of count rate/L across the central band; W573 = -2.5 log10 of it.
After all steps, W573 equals 0.14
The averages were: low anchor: 282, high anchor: 327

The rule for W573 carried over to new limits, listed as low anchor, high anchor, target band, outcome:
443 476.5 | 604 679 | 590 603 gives -0.140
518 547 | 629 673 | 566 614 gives 0.114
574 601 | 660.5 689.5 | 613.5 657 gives -0.249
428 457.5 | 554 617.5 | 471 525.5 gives 0.234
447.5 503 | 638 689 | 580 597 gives -0.236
